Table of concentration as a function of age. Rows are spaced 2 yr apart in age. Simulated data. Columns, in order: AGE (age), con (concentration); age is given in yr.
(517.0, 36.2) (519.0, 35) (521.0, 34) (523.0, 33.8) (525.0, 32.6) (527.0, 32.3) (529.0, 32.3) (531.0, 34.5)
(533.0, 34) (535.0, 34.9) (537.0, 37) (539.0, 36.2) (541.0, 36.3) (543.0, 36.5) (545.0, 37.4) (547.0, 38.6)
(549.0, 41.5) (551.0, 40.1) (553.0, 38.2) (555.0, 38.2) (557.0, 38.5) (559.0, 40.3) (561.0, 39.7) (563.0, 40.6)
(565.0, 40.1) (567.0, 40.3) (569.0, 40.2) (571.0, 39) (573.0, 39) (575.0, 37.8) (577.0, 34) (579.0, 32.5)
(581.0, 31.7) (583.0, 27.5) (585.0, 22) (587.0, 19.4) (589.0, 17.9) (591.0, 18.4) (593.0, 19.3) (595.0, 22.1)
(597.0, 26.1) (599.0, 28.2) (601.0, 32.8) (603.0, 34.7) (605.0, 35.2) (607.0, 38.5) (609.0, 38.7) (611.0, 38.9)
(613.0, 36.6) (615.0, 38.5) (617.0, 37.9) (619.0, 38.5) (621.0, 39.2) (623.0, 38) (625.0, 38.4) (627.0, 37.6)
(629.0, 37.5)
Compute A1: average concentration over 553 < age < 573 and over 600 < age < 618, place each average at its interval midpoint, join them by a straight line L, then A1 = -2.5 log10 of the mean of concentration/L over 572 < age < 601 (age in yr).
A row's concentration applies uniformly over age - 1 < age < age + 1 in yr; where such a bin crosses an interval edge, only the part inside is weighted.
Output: 0.38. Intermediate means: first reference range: 39.5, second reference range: 36.9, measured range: 27.1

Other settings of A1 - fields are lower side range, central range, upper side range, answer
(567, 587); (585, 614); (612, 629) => 0.24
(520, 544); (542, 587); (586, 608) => -0.19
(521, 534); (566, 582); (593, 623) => -0.09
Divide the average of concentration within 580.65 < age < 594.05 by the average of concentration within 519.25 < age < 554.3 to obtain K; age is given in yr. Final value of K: 0.61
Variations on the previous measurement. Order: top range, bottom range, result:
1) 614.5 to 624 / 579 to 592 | 1.63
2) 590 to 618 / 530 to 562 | 0.85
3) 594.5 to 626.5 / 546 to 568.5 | 0.89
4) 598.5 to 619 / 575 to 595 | 1.44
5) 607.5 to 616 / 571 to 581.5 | 1.07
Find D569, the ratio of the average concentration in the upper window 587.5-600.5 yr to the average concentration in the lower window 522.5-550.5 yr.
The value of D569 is 0.63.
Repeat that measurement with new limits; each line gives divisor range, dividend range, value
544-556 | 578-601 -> 0.63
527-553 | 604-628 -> 1.04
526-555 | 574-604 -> 0.74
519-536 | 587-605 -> 0.75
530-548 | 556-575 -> 1.10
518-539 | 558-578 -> 1.15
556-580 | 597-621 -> 0.93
